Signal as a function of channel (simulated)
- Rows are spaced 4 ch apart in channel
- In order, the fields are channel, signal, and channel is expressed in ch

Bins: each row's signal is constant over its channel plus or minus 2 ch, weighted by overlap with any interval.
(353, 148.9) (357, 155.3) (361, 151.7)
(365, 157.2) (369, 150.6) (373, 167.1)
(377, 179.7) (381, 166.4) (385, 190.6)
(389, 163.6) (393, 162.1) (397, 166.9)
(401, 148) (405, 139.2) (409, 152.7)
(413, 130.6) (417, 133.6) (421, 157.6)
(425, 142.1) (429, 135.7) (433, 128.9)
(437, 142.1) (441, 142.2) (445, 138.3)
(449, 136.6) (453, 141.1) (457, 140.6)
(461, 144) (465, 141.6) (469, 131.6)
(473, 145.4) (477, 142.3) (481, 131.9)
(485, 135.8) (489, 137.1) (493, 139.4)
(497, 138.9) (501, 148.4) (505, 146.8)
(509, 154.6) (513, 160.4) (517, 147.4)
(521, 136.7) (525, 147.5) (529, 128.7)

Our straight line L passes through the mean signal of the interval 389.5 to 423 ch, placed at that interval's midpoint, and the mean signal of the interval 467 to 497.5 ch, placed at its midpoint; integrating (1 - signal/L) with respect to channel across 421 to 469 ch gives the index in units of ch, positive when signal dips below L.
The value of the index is 1.2 ch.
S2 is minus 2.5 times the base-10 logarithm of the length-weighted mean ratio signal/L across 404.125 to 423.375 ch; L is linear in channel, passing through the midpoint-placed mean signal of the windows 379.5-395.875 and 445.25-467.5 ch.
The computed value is 0.12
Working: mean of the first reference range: 171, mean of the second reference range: 140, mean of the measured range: 143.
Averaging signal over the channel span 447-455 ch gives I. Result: 139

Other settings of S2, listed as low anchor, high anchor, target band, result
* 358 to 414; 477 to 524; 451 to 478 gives 0.057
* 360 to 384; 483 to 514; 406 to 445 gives 0.112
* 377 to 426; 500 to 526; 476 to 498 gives 0.100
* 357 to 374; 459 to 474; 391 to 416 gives 0.006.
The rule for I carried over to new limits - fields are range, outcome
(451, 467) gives 142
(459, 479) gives 141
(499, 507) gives 148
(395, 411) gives 152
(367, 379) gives 166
